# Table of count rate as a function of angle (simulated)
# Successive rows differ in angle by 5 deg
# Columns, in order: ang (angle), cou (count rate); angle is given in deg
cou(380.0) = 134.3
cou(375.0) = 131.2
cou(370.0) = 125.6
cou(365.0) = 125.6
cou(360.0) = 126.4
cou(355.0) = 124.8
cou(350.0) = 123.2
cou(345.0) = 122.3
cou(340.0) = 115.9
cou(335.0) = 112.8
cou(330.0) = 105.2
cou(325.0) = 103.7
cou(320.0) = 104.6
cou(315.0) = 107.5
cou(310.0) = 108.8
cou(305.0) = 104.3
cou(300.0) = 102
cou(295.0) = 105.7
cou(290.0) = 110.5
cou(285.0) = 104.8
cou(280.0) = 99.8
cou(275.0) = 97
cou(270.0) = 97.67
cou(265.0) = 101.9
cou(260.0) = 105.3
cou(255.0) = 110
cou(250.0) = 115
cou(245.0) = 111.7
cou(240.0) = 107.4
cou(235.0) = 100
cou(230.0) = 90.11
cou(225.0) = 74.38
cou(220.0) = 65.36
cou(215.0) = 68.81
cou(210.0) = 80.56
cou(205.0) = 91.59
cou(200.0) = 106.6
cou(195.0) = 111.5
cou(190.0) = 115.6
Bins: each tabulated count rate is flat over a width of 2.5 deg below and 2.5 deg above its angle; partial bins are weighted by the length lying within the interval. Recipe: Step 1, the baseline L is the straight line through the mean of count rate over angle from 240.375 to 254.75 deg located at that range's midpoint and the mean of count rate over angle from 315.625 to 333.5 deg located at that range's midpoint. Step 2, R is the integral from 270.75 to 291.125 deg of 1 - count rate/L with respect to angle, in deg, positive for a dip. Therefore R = 1.3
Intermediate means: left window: 112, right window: 105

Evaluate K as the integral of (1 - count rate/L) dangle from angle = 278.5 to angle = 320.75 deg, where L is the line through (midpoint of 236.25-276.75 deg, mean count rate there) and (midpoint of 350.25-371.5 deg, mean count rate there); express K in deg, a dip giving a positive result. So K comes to 3.1 deg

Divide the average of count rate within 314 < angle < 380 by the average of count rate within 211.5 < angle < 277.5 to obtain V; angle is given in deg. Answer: 1.24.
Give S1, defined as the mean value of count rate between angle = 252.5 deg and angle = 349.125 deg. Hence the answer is 107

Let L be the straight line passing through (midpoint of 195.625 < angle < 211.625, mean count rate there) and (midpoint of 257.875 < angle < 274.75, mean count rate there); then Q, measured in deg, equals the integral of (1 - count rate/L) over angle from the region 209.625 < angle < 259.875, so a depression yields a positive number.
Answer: 2.6 deg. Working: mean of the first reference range 95.8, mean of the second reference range 101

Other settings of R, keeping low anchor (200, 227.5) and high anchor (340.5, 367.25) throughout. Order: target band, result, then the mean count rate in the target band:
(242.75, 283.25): -4.5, 105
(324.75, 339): 1.0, 109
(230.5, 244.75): -2.7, 103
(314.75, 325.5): 0.7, 105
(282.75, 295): -0.5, 107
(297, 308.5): 0.4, 104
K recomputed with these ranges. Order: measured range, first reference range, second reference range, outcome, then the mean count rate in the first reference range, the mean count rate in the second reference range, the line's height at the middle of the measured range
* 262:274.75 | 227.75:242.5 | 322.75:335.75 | 0.3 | 99.3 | 107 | 102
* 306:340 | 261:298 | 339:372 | 2.1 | 103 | 124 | 115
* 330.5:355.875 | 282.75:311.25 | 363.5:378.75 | 0.3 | 106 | 128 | 120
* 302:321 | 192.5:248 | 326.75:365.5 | 0.9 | 91.8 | 119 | 111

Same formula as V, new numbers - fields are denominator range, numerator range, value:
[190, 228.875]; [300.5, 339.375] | 1.22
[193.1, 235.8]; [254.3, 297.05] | 1.19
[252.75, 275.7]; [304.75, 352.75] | 1.08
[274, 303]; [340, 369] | 1.19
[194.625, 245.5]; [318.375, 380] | 1.33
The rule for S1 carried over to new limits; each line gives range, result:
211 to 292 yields 97.1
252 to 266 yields 106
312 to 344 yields 109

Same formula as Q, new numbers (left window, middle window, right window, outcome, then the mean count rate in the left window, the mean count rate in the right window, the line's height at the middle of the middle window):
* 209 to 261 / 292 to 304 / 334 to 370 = 0.5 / 93.5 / 122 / 109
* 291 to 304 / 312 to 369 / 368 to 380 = 1.5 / 105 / 130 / 119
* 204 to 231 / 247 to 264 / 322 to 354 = -4.0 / 77.1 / 114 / 88.8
